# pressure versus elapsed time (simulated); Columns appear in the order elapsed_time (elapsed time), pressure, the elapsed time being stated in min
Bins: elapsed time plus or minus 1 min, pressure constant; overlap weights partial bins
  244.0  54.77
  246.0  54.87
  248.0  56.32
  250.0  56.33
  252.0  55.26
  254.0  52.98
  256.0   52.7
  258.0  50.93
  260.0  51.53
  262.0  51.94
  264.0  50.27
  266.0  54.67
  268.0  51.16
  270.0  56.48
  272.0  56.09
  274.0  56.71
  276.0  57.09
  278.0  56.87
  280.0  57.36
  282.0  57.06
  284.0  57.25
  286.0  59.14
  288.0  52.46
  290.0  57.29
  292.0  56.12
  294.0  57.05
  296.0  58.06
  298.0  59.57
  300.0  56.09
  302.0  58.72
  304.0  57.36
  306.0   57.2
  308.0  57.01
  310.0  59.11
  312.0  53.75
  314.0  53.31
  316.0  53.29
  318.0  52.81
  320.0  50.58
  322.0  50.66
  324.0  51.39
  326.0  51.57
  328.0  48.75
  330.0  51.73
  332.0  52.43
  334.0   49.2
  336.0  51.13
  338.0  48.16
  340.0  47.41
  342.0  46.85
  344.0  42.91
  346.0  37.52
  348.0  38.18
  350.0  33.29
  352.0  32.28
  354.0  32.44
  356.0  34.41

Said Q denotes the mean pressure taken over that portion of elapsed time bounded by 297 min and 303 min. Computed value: 58.1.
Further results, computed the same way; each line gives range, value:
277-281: 57.1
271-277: 56.6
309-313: 56.4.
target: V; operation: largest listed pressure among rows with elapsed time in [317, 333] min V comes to 52.81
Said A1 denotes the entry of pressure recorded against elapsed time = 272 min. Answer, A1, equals 56.09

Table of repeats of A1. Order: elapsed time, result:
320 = 50.58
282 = 57.06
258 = 50.93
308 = 57.01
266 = 54.67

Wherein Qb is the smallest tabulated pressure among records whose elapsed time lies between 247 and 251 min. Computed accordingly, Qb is 56.32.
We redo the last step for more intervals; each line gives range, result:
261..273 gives 50.27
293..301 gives 56.09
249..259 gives 50.93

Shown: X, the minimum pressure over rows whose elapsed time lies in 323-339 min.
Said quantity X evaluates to 48.16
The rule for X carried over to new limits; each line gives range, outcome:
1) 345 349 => 37.52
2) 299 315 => 53.31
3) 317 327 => 50.58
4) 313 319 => 52.81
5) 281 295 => 52.46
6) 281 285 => 57.06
